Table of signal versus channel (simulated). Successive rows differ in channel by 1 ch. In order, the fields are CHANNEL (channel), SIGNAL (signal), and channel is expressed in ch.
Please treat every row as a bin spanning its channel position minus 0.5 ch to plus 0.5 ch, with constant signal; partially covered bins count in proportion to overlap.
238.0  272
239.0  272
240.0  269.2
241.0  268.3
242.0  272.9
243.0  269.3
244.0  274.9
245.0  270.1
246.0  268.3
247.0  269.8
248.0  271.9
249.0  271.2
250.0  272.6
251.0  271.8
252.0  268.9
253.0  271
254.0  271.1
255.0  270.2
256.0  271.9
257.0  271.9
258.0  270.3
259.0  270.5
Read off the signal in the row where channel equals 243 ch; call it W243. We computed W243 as 269.3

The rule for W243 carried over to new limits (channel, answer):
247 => 269.8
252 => 268.9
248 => 271.9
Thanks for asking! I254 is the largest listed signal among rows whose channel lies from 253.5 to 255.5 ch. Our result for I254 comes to 271.1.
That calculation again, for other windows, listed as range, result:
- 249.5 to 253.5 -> 272.6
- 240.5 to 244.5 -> 274.9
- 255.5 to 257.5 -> 271.9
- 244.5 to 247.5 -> 270.1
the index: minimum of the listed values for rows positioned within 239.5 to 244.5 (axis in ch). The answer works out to 268.3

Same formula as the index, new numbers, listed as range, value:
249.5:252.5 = 268.9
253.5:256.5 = 270.2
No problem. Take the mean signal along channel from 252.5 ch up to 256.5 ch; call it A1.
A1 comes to 271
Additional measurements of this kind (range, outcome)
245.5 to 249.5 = 270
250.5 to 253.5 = 271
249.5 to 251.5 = 272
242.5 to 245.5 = 271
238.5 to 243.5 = 270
